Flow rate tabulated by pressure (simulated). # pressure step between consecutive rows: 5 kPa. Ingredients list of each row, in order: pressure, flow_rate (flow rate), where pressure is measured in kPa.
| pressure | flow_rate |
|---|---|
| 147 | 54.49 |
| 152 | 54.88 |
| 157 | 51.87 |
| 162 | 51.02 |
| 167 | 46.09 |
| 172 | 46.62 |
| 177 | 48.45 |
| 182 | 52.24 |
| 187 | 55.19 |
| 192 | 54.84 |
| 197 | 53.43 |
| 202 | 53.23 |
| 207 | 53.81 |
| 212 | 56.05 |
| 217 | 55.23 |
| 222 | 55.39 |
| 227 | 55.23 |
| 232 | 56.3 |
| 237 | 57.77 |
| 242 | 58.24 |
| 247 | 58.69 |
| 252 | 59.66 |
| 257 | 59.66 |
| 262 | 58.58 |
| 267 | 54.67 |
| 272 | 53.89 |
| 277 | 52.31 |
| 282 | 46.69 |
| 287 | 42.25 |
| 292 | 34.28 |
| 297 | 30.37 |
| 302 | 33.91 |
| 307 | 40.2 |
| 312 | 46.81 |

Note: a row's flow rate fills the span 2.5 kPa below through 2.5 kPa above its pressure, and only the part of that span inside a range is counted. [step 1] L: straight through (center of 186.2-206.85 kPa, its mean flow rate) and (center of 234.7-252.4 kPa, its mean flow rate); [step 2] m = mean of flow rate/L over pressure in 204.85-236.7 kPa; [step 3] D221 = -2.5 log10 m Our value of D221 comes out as 0.016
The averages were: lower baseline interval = 54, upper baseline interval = 58.5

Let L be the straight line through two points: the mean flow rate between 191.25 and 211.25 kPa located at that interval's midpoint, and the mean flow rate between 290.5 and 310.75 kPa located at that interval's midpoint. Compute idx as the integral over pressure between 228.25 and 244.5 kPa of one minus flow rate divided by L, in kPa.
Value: -3.4 kPa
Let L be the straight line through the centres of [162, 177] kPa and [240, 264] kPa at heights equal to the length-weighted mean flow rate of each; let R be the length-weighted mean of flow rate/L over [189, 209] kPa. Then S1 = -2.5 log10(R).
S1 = -0.05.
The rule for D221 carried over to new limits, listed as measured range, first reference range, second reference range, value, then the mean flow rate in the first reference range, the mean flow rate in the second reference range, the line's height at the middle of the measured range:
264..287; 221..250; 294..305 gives -0.22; 57.1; 32.6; 41.8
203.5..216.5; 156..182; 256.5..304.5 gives -0.15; 49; 46.1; 47.9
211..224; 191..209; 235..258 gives 0.00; 53.7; 58.8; 55.6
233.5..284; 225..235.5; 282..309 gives -0.18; 56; 37.1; 47.7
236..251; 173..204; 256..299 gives -0.18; 52.6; 47.9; 49.7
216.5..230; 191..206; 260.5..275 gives -0.02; 53.7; 55.4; 54.3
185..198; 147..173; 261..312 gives -0.11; 50.7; 44.4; 49.1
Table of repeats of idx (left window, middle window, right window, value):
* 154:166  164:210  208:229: 1.2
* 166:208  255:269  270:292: -2.8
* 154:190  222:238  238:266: 0.1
